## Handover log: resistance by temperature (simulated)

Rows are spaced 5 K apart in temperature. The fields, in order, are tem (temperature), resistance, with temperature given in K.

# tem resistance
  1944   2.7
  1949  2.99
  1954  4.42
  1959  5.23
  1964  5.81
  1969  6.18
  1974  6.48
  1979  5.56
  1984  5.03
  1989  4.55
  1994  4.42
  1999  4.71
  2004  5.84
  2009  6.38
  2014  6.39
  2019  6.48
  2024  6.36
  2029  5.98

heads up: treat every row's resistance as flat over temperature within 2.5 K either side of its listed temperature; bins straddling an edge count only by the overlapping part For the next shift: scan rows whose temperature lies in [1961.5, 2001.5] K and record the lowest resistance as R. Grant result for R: 4.42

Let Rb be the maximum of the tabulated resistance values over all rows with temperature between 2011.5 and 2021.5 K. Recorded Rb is 6.48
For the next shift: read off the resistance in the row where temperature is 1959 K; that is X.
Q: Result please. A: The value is 5.23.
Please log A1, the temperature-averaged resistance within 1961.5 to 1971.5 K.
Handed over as 5.99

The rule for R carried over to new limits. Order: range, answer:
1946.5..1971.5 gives 2.99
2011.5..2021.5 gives 6.39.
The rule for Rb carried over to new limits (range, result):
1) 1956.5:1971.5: 6.18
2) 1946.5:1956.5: 4.42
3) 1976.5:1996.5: 5.56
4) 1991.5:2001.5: 4.71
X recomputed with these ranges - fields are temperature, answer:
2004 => 5.84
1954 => 4.42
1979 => 5.56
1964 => 5.81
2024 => 6.36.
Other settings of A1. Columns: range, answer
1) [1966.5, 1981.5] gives 6.07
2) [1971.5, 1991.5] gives 5.41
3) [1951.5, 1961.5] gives 4.83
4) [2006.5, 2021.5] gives 6.42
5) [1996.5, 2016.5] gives 5.83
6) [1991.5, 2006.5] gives 4.99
